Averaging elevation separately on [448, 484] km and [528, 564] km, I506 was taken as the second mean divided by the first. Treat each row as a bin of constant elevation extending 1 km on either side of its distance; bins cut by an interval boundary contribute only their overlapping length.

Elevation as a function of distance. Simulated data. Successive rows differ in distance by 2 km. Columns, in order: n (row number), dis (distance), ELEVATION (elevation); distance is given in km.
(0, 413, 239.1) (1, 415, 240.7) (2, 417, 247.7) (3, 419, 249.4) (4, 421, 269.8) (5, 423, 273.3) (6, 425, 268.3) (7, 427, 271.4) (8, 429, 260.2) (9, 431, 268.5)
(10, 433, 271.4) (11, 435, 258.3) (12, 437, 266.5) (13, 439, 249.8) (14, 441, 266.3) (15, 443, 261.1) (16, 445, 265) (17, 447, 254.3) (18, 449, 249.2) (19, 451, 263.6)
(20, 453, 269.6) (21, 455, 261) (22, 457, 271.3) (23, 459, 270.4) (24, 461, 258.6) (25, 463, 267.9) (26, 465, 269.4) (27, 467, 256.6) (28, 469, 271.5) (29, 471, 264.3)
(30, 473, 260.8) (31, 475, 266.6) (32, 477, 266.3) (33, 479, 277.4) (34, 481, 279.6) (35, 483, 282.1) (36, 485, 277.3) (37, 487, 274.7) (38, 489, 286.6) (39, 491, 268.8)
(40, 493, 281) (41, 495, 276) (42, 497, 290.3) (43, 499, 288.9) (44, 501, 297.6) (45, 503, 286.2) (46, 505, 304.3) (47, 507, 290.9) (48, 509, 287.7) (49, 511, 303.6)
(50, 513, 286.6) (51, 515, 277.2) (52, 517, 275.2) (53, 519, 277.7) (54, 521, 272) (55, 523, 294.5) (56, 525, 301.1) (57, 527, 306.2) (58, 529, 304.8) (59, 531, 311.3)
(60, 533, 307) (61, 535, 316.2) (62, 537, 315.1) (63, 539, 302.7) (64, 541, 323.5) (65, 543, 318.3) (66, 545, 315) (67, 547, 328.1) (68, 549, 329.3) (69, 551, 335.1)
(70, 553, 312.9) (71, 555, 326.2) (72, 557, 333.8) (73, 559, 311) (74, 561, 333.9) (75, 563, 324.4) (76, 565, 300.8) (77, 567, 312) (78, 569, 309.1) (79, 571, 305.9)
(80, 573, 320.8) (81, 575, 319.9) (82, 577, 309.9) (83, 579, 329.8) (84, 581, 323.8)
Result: 1.20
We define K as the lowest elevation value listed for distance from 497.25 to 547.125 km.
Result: 272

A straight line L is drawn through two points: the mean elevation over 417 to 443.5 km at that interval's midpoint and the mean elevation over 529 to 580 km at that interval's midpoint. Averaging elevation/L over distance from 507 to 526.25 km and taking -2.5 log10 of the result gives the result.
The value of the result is 0.054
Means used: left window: 264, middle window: 287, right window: 318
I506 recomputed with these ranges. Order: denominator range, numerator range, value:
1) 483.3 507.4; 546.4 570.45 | 1.13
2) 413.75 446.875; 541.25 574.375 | 1.22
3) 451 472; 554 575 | 1.20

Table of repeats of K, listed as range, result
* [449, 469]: 249.2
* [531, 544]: 302.7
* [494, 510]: 276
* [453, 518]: 256.6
